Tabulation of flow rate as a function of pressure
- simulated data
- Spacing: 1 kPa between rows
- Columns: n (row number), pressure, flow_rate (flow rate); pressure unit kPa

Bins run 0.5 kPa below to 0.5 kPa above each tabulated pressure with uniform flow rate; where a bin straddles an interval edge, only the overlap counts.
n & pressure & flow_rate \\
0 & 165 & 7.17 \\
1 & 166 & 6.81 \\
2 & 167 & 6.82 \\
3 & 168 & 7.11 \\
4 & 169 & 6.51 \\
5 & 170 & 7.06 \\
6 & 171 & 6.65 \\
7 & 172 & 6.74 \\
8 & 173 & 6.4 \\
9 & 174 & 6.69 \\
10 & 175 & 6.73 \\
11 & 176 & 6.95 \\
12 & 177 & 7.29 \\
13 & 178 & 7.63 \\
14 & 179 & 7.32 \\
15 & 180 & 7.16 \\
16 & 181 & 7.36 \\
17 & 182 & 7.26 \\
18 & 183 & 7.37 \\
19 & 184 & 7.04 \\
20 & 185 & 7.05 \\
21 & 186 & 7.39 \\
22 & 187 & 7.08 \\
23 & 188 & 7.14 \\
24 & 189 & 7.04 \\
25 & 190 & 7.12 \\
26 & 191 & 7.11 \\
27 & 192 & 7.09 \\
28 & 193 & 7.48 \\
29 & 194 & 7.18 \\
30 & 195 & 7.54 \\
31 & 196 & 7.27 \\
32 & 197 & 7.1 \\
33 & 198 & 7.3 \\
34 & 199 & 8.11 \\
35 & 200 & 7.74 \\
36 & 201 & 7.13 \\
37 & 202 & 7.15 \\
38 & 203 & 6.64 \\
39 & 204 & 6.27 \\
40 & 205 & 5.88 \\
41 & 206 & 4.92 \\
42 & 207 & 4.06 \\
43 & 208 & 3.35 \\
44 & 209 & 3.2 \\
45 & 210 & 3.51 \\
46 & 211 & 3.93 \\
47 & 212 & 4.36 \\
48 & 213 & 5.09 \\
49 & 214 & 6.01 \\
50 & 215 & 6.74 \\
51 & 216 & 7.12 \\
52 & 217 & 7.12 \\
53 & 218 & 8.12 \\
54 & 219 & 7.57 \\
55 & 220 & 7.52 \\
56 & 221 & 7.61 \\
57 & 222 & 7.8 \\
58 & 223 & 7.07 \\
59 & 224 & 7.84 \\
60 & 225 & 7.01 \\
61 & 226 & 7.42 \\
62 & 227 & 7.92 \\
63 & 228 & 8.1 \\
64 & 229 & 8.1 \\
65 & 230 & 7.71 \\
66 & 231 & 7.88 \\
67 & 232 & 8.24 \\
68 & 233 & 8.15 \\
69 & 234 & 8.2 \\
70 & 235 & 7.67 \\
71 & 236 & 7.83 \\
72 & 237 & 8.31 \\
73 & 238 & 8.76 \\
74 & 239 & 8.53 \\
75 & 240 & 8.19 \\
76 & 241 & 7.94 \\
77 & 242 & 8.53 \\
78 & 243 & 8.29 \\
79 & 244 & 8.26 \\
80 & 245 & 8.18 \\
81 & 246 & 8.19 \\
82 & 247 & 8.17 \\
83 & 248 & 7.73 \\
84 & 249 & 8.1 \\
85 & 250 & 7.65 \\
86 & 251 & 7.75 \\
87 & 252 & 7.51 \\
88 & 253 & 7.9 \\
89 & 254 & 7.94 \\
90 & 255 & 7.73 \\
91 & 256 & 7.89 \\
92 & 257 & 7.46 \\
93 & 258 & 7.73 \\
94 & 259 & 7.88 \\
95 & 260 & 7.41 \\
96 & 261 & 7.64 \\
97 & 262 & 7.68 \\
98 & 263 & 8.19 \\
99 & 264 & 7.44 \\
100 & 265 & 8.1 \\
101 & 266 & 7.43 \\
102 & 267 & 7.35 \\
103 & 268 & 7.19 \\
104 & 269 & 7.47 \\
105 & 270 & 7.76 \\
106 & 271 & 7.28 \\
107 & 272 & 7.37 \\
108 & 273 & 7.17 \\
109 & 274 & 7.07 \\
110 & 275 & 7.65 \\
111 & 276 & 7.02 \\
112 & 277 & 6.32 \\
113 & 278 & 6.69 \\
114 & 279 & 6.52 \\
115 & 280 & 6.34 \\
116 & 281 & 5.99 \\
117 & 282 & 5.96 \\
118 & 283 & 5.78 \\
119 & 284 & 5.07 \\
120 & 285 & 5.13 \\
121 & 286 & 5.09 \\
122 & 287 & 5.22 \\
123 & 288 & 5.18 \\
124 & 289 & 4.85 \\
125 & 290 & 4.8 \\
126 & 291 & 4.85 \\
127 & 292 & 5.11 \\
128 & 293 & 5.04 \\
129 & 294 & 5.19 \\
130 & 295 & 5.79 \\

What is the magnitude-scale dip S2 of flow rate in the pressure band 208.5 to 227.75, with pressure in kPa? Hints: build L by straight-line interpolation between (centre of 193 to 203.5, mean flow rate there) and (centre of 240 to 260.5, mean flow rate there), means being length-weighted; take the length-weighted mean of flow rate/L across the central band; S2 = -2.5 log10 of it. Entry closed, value 0.17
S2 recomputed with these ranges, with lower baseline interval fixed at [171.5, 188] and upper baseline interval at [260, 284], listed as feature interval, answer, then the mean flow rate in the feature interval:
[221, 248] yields -0.13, 8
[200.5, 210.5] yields 0.33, 5.21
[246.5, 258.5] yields -0.11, 7.8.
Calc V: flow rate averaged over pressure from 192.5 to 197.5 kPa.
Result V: 7.31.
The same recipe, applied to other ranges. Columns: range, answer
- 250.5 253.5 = 7.72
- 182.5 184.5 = 7.21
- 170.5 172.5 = 6.7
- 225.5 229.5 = 7.88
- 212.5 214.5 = 5.55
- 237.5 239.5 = 8.64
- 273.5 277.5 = 7.02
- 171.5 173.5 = 6.57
